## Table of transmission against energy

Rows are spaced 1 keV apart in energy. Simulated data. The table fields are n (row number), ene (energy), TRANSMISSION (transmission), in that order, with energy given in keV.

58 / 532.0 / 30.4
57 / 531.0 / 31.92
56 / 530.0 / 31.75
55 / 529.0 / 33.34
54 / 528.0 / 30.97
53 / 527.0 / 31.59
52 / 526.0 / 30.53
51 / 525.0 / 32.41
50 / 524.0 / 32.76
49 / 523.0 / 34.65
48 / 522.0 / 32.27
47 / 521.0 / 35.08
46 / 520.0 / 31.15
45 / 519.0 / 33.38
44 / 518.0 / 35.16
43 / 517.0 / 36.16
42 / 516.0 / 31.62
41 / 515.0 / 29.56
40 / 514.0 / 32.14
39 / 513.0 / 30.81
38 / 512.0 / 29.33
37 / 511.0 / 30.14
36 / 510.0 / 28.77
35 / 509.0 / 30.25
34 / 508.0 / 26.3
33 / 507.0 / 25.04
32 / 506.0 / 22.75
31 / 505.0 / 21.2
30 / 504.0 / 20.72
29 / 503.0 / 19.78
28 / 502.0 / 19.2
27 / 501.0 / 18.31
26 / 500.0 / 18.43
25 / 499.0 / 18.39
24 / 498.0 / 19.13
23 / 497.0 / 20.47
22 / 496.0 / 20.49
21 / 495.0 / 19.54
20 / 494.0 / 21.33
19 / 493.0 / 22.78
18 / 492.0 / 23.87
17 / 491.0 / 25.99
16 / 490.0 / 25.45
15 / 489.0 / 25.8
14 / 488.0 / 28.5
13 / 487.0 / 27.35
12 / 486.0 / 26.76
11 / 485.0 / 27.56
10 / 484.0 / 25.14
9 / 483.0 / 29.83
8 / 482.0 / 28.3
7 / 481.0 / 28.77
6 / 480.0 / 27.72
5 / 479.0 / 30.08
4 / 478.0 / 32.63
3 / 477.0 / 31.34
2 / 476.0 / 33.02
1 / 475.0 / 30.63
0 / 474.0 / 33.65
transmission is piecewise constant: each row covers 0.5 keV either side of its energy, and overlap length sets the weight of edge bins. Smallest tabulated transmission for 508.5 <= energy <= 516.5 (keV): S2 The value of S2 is 28.77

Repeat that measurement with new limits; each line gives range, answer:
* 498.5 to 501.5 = 18.31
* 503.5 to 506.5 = 20.72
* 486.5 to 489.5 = 25.8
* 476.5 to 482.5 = 27.72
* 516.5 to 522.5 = 31.15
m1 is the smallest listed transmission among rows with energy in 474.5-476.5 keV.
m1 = 30.63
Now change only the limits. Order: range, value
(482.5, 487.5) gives 25.14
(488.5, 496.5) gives 19.54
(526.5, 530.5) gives 30.97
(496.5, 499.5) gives 18.39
